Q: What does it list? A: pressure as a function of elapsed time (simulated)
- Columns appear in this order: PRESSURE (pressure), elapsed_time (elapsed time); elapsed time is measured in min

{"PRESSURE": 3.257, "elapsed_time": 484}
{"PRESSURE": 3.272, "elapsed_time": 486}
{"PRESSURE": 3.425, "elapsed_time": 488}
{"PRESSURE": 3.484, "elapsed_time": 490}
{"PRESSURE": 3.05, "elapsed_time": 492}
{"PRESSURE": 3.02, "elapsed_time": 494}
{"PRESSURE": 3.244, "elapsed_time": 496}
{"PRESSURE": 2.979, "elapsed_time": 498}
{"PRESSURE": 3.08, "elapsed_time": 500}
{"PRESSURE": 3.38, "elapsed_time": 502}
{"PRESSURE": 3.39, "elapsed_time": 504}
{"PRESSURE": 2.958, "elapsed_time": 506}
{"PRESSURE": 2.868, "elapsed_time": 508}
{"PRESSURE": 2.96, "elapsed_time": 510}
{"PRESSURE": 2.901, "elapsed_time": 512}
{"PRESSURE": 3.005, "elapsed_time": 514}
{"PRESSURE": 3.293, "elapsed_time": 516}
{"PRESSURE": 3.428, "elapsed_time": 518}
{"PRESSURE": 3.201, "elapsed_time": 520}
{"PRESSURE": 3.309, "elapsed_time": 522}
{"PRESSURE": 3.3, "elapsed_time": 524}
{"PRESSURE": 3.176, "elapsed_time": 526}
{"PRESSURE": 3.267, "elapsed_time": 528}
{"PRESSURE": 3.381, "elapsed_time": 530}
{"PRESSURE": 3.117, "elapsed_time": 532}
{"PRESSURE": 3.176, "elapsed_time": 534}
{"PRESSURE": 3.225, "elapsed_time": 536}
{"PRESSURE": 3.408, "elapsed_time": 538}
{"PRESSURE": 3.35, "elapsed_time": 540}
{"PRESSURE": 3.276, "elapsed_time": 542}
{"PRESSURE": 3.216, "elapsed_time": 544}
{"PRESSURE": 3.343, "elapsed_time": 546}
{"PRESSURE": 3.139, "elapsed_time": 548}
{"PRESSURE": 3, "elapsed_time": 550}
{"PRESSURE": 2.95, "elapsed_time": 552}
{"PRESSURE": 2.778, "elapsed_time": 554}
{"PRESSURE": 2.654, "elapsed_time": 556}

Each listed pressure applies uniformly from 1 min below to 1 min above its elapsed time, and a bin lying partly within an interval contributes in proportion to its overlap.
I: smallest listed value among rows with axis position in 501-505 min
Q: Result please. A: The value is 3.38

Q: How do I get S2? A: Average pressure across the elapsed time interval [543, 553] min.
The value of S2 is 3.13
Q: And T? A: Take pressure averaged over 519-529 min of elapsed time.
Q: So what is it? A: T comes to 3.25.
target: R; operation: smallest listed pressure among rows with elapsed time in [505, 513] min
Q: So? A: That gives 2.868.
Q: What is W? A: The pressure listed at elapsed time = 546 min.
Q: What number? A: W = 3.343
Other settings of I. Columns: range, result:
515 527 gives 3.176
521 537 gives 3.117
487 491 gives 3.425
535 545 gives 3.216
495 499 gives 2.979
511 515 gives 2.901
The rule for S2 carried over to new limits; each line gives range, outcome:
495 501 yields 3.1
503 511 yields 3.04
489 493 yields 3.27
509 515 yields 2.96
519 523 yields 3.25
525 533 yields 3.24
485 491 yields 3.39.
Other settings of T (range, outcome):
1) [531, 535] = 3.15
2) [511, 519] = 3.16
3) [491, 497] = 3.1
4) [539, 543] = 3.31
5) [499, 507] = 3.2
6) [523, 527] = 3.24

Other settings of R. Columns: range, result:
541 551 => 3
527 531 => 3.267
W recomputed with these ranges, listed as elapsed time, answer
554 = 2.778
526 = 3.176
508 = 2.868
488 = 3.425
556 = 2.654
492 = 3.05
